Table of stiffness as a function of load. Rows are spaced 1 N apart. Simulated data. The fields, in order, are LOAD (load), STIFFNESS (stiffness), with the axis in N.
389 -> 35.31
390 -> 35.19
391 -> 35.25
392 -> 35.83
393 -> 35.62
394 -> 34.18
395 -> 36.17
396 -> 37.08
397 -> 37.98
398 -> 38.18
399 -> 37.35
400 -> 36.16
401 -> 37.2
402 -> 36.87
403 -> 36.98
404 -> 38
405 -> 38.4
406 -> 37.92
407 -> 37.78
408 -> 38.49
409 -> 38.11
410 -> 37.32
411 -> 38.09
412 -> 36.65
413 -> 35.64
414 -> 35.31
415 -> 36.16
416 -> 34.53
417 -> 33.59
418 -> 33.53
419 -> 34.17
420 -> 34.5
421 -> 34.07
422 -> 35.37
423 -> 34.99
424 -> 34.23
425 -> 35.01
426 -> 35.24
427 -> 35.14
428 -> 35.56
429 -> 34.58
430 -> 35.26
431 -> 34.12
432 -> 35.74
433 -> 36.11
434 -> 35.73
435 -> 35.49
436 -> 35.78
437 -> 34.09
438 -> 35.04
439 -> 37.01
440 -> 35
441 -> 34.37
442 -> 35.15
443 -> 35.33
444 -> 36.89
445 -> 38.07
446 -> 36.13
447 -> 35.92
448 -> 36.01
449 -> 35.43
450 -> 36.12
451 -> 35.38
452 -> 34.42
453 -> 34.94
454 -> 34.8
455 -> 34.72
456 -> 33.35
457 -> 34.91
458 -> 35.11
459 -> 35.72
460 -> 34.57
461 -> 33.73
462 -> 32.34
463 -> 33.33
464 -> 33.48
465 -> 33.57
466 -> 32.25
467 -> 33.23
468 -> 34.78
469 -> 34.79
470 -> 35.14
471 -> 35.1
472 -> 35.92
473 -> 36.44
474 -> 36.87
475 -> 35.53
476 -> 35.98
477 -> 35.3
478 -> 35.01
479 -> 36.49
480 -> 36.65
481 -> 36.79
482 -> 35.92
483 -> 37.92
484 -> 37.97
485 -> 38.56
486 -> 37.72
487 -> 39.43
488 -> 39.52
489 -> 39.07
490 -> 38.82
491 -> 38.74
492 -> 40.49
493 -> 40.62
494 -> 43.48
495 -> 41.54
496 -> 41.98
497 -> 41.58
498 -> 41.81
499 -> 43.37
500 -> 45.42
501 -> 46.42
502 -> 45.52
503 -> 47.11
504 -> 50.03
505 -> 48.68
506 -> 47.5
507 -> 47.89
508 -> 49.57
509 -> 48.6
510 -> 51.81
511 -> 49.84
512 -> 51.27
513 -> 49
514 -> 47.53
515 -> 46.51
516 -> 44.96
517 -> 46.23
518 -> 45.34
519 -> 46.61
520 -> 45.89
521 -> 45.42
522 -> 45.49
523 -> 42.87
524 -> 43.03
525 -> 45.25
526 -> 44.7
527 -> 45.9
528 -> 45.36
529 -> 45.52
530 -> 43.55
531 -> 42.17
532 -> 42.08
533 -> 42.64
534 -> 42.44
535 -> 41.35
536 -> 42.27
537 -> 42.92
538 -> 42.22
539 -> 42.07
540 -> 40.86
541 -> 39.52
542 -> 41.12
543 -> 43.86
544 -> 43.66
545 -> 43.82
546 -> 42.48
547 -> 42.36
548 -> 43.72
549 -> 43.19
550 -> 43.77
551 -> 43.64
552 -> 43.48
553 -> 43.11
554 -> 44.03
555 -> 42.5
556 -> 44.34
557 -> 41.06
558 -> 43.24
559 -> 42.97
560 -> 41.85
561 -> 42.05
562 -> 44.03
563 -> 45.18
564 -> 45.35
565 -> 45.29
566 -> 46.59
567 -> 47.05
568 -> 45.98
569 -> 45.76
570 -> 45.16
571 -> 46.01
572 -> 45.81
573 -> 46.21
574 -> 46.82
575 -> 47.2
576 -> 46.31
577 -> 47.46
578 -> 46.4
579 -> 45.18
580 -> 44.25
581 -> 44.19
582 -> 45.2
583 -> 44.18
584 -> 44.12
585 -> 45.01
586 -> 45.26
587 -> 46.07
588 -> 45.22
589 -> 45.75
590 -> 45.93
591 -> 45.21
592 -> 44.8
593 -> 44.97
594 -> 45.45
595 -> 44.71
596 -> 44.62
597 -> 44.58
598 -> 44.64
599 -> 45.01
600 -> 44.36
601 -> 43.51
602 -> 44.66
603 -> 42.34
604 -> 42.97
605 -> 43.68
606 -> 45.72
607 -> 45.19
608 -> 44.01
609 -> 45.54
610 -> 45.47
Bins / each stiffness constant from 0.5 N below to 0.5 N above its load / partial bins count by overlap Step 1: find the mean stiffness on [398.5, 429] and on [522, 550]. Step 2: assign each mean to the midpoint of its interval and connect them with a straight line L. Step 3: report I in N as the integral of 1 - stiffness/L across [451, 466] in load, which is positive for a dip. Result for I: 1.7 N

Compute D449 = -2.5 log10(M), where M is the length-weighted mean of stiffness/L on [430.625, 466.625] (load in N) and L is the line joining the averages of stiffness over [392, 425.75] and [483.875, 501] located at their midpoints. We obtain 0.100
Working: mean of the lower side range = 36.2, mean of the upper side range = 40.8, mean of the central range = 35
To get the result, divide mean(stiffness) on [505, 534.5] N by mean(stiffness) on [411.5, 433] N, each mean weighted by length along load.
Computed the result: 1.3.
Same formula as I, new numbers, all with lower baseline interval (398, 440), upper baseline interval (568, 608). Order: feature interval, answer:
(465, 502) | 1.1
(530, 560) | 0.1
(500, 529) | -4.1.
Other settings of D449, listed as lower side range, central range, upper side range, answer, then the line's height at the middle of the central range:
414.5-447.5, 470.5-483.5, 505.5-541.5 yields 0.11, 40.2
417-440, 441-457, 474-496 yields 0.02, 36.2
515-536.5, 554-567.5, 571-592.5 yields 0.03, 45.1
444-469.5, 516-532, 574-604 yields -0.12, 40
